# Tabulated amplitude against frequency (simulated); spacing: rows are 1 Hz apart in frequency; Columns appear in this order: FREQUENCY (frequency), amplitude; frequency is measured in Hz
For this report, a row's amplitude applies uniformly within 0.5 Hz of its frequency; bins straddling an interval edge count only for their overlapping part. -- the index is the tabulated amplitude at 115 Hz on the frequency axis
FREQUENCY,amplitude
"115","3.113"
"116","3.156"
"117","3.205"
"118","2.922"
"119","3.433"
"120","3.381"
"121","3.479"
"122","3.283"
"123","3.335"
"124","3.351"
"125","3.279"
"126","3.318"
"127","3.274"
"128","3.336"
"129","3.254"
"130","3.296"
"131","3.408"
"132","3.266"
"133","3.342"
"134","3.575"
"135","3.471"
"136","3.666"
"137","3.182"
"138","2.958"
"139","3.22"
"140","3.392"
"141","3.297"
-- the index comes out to 3.113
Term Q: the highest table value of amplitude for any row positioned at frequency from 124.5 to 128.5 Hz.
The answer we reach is 3.336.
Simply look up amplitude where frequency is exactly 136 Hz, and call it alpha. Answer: 3.666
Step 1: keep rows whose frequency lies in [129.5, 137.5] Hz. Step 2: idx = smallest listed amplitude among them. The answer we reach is 3.182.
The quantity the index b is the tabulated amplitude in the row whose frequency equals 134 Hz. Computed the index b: 3.575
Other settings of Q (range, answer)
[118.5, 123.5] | 3.479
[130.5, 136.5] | 3.666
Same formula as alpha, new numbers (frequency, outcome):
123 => 3.335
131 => 3.408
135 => 3.471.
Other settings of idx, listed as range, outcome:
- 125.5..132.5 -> 3.254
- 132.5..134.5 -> 3.342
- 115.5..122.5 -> 2.922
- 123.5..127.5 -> 3.274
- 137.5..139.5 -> 2.958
